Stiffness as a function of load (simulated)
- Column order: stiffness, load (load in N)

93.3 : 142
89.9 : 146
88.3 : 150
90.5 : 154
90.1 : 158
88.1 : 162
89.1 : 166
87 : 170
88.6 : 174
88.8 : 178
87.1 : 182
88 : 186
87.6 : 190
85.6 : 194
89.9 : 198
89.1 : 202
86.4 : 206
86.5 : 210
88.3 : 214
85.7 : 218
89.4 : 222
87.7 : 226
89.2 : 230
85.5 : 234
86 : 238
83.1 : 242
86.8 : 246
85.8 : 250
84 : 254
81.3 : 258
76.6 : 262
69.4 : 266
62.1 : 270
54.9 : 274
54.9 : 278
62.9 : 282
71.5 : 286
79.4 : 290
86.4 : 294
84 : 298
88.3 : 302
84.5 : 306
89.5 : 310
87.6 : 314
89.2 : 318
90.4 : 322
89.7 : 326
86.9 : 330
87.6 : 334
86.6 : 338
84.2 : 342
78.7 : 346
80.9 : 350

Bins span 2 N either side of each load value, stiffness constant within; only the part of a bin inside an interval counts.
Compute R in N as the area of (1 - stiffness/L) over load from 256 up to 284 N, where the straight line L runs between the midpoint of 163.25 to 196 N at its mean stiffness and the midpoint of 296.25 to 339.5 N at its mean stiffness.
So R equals 6.9 N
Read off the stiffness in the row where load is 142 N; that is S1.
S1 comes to 93.3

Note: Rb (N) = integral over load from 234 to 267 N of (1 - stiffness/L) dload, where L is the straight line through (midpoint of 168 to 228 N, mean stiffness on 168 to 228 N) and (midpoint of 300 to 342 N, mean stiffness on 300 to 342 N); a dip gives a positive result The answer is 2.08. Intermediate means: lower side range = 87.7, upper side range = 87.8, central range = 82.2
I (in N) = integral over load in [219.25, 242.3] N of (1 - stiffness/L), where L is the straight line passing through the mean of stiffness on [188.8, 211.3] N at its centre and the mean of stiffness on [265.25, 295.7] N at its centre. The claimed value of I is -2.1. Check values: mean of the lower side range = 87.5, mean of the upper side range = 67.4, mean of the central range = 87.1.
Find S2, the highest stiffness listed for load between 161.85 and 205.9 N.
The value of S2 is 89.9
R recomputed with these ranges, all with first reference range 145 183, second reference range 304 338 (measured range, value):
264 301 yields 7.6 N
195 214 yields 0.2 N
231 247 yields 0.5 N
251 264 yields 1.1 N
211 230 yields 0.1 N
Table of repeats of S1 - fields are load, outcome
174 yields 88.6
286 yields 71.5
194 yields 85.6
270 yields 62.1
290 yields 79.4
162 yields 88.1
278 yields 54.9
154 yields 90.5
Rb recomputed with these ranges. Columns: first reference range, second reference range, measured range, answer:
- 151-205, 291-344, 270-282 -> 4.12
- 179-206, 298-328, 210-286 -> 8.13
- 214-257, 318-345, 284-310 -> 1.22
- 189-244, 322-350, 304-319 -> -0.29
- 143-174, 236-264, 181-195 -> 0.01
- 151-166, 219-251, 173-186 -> 0.08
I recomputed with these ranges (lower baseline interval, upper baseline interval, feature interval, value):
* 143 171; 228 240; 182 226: 0.1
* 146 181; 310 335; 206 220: 0.3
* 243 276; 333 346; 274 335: -0.2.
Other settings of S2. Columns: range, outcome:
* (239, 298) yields 86.8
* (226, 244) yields 89.2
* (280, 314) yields 89.5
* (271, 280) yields 54.9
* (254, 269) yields 84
